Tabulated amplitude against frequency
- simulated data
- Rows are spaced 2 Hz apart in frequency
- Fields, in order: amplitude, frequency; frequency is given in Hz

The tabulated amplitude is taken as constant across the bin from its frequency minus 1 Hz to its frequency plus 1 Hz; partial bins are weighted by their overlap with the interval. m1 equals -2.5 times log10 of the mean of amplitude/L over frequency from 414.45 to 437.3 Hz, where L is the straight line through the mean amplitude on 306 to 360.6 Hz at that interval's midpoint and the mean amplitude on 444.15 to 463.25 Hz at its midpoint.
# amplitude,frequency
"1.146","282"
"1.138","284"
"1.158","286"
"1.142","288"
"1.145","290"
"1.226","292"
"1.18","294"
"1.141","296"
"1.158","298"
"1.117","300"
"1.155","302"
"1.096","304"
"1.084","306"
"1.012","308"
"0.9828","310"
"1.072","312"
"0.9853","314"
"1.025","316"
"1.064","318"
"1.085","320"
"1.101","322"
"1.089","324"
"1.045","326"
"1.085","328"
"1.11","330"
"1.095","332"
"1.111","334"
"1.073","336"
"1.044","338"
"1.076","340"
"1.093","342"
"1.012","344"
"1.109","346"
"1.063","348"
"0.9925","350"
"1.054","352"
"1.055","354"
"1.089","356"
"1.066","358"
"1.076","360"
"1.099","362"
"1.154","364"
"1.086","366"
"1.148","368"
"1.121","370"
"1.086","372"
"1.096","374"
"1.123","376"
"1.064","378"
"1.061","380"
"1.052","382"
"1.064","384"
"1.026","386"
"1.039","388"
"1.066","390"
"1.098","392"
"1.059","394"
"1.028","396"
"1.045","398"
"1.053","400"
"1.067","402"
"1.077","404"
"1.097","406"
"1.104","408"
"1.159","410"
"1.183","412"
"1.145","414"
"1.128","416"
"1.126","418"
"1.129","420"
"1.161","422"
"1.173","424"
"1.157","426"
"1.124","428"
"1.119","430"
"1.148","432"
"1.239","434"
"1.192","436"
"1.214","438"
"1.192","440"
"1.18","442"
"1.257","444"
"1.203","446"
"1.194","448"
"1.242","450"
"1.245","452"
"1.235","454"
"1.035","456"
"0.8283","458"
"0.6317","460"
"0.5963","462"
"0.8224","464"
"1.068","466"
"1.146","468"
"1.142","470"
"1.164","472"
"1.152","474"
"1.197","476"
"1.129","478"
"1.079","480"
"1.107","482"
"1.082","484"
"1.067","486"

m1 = -0.12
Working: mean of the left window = 1.06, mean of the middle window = 1.15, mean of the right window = 1.03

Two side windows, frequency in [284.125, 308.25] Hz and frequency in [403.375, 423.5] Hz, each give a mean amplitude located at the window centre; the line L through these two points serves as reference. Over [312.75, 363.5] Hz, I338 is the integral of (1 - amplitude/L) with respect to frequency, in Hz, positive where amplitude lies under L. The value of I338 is 3.0 Hz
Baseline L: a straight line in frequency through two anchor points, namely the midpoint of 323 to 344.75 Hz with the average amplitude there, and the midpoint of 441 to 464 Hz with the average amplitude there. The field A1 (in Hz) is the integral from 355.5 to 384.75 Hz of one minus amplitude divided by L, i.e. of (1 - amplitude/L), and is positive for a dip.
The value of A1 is -0.7 Hz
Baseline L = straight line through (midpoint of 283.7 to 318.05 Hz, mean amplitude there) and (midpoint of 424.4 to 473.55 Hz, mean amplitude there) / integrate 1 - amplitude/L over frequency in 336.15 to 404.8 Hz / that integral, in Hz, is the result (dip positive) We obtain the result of 1.9 Hz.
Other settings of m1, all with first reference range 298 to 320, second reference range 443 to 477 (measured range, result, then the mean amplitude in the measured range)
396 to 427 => -0.05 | 1.12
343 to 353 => 0.02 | 1.05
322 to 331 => -0.02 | 1.08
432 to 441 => -0.13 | 1.2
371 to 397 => 0.00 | 1.07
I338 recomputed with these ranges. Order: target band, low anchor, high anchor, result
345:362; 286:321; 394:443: 0.75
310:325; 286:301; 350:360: 0.87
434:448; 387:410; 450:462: -2.82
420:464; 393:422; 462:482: -0.74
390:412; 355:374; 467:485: 0.59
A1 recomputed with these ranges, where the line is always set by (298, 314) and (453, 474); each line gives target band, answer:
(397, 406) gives -0.4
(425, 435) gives -1.6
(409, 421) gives -1.7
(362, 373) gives -0.9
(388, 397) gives -0.4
